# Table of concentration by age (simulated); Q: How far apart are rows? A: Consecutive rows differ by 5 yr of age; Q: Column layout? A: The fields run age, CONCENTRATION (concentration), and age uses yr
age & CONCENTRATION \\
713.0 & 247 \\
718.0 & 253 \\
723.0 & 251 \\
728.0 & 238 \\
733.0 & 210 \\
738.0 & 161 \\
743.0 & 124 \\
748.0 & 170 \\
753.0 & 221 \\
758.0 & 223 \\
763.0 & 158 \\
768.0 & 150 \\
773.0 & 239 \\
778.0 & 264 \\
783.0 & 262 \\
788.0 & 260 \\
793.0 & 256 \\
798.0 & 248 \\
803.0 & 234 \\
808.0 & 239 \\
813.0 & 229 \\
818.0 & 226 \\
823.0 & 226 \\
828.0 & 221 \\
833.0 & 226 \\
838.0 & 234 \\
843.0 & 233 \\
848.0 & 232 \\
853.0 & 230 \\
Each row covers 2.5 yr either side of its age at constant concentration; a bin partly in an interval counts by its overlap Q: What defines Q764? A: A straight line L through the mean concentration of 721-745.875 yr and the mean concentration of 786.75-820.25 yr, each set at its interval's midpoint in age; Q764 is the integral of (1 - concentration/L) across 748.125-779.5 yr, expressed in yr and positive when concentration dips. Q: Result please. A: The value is 1.6 yr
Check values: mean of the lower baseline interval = 195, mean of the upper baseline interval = 241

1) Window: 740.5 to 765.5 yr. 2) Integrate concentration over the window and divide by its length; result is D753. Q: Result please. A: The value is 179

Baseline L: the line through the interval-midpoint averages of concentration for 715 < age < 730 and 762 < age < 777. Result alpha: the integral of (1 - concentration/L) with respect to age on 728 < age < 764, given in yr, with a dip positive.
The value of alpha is 5.5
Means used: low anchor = 248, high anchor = 193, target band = 186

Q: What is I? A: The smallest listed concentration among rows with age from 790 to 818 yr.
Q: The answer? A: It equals 226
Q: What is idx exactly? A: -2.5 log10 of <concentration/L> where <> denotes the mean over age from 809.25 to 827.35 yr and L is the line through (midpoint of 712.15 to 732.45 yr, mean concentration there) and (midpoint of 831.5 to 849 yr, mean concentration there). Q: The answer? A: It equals 0.031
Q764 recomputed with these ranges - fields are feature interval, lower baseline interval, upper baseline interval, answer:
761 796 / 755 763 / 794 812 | -1.22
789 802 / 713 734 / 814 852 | -1.01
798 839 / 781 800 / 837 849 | 2.29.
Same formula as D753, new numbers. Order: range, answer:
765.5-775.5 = 194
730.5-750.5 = 166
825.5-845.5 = 228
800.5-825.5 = 231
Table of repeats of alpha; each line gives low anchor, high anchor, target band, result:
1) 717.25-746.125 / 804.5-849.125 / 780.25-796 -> -2.92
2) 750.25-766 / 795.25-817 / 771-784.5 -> -2.56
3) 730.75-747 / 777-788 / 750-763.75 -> -0.06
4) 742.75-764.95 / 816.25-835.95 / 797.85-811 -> -1.58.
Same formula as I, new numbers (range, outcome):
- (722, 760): 124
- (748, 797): 150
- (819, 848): 221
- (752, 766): 158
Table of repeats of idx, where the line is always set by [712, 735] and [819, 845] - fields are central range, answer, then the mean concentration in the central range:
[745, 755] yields 0.24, 191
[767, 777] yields 0.11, 212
